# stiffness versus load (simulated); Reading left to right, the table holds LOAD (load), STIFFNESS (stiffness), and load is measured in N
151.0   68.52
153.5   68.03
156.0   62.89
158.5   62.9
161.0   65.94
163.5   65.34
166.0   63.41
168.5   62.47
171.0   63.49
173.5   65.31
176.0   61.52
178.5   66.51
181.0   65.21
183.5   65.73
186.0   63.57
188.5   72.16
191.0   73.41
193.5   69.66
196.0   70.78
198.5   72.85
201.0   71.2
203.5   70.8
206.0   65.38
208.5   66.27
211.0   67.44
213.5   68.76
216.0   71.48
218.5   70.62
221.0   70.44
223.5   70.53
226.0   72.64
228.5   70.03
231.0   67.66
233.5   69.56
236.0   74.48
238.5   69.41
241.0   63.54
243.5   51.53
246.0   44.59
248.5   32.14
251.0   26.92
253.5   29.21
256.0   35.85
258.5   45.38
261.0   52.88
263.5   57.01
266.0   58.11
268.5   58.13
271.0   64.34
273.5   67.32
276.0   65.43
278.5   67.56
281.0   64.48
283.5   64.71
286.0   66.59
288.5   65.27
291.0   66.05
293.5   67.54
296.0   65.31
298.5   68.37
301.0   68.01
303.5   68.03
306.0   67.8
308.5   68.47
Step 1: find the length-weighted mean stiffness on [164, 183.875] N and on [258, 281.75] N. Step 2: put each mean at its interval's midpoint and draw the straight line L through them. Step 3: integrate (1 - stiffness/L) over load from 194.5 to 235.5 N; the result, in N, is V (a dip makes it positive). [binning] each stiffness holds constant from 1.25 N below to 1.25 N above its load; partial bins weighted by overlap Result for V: -4.8 N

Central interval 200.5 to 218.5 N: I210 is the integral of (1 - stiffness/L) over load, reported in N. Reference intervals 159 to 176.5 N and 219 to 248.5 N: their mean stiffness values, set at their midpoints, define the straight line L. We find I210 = -1.2 N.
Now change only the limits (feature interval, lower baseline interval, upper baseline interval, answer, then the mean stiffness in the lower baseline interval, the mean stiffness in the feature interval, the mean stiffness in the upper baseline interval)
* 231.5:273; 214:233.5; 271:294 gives 9.5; 70.4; 52.6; 66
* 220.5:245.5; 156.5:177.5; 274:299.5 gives -0.8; 63.8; 67.2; 66.1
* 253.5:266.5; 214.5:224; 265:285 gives 3.6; 70.7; 47.4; 63.9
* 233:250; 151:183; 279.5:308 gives 2.3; 64.6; 56.9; 66.6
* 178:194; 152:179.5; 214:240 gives -0.4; 64.4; 68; 70.6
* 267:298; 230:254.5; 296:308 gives -1.1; 53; 65.2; 67.8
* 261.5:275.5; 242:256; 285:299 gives -2.8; 37.3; 60.8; 66.4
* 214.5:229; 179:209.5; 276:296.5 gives -0.6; 68.9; 71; 65.9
